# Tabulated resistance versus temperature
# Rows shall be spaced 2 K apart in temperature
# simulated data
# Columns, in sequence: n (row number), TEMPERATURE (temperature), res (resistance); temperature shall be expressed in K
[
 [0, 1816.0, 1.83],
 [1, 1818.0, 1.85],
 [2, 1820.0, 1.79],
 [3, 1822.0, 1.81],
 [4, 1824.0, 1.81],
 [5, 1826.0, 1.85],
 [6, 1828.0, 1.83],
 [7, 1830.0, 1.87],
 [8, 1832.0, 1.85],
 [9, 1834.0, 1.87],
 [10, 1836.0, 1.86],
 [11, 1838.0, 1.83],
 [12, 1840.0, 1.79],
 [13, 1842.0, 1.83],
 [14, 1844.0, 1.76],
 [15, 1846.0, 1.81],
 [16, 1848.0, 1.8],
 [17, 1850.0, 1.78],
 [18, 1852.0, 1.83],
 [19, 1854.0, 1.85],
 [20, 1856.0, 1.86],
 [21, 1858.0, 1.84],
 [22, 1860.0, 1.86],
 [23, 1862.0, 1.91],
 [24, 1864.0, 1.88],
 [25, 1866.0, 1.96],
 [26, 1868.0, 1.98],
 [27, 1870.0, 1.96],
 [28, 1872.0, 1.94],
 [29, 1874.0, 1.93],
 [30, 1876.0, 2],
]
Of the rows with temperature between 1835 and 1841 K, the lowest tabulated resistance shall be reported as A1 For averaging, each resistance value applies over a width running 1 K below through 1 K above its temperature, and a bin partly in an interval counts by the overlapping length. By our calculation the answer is 1.79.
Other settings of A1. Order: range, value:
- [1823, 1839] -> 1.81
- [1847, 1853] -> 1.78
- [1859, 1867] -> 1.86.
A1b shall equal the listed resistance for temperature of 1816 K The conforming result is 1.83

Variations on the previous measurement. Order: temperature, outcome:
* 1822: 1.81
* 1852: 1.83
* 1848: 1.8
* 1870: 1.96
